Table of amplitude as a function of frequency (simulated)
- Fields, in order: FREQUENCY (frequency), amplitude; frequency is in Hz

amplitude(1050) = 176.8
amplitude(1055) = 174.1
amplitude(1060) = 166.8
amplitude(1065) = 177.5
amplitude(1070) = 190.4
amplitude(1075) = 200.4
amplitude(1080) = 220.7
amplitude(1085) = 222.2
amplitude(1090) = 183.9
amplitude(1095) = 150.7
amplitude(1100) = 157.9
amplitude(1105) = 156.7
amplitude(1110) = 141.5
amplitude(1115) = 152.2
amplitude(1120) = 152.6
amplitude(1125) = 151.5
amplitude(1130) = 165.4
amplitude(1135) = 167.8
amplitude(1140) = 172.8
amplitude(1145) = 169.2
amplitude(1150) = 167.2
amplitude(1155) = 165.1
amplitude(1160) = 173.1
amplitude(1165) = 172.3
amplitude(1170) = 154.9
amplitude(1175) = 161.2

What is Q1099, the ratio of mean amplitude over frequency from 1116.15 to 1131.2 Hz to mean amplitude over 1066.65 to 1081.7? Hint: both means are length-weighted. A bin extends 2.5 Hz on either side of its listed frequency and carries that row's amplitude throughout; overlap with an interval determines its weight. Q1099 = 0.77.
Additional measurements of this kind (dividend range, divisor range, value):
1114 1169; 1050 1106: 0.90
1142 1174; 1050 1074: 0.93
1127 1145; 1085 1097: 0.94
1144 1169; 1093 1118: 1.11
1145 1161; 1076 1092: 0.80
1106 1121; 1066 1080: 0.75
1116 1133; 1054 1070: 0.89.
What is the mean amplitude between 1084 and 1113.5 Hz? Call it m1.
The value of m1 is 166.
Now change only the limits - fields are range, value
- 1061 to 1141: 173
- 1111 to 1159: 162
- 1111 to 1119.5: 150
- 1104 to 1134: 154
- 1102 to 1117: 150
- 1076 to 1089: 215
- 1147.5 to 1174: 166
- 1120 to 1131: 156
